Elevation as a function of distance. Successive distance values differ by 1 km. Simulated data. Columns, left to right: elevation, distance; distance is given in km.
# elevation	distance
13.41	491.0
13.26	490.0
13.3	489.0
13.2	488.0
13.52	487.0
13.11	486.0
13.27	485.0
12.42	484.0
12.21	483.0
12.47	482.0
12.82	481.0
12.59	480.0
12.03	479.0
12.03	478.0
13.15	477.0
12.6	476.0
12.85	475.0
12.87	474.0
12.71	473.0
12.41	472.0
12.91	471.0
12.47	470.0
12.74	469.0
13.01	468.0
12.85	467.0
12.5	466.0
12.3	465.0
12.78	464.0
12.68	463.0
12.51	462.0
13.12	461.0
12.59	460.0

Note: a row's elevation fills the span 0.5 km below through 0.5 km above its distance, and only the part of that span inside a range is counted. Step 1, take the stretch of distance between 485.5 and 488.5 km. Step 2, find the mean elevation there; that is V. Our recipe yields 13.3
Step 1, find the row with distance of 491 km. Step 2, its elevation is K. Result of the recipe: 13.41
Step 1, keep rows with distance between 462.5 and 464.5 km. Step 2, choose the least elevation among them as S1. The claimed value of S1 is 12.68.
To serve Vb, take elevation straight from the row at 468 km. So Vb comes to 13.01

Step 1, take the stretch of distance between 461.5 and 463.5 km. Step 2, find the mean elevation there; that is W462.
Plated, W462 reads 12.6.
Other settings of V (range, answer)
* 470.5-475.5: 12.8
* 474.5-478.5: 12.7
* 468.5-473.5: 12.6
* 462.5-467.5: 12.6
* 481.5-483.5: 12.3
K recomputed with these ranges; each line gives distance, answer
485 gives 13.27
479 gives 12.03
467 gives 12.85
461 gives 13.12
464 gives 12.78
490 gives 13.26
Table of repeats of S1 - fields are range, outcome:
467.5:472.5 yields 12.41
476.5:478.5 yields 12.03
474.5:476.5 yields 12.6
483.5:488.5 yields 12.42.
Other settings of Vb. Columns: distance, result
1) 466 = 12.5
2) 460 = 12.59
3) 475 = 12.85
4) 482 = 12.47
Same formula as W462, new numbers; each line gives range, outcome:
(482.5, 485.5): 12.6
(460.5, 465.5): 12.7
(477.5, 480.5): 12.2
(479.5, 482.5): 12.6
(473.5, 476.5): 12.8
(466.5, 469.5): 12.9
